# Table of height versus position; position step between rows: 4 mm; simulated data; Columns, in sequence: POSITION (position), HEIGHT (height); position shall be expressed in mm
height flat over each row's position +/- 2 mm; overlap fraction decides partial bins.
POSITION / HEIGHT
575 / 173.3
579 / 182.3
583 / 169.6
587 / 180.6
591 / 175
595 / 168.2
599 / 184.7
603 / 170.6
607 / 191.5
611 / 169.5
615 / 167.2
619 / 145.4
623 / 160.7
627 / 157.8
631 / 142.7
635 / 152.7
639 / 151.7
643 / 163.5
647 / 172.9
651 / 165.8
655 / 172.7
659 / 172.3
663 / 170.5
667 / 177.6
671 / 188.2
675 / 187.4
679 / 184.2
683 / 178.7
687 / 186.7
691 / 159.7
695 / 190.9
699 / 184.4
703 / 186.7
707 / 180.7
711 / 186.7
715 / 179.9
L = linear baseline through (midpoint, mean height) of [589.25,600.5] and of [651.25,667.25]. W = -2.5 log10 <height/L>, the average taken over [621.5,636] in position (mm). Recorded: 0.14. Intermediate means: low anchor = 176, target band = 153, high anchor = 172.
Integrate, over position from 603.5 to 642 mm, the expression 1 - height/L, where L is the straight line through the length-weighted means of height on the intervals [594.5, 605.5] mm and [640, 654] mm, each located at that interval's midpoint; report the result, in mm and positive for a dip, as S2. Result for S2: 2.5 mm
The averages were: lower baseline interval 176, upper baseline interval 167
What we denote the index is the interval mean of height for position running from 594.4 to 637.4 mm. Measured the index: 164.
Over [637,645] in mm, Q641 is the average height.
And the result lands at 158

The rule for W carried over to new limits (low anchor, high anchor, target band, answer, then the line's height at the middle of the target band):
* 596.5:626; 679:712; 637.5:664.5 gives 0.051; 175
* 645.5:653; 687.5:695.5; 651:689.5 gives -0.043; 172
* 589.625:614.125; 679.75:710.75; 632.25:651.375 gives 0.117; 178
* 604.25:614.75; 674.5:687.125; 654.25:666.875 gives 0.057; 182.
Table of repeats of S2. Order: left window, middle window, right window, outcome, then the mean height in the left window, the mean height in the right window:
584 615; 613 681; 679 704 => 4.64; 176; 181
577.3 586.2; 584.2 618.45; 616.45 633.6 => -1.89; 176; 152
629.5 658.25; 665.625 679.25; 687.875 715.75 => -1.07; 161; 182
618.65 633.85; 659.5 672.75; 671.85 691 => -0.31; 152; 182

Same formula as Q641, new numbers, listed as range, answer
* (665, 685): 183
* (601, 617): 175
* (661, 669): 174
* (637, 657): 165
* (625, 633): 150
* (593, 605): 174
